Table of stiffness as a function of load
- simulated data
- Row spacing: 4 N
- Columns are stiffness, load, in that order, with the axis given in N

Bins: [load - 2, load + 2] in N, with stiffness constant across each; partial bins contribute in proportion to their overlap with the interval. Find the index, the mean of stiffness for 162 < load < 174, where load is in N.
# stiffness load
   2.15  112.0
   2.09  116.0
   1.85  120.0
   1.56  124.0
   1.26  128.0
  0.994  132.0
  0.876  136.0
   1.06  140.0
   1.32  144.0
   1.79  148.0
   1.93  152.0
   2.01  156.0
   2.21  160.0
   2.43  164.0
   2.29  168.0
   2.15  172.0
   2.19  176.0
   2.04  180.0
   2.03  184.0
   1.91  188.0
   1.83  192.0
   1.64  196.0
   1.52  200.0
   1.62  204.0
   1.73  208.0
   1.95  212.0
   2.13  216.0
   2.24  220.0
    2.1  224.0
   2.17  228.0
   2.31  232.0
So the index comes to 2.29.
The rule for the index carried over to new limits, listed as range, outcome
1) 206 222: 2.01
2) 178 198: 1.89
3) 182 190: 1.97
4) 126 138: 1.04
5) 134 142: 0.968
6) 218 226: 2.17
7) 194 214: 1.69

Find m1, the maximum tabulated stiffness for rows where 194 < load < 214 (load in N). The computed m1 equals 1.95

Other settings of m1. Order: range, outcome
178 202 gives 2.04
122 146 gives 1.56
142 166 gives 2.43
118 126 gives 1.85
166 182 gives 2.29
